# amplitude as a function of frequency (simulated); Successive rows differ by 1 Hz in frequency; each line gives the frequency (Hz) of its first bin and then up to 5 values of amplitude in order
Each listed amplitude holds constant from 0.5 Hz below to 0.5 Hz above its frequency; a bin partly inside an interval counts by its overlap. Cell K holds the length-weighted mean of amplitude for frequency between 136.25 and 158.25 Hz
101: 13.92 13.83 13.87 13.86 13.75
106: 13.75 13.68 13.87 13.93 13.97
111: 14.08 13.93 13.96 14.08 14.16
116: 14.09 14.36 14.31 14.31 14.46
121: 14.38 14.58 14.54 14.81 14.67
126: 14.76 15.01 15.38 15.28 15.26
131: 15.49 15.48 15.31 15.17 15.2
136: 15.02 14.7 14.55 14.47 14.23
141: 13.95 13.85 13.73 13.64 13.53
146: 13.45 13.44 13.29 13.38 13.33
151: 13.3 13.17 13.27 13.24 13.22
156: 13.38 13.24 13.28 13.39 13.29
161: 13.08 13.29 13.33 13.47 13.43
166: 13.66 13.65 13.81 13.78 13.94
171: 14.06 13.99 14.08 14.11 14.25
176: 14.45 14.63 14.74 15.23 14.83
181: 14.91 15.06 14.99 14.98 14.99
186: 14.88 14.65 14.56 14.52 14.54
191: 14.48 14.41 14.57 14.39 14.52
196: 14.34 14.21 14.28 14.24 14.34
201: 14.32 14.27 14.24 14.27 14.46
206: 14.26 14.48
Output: 13.6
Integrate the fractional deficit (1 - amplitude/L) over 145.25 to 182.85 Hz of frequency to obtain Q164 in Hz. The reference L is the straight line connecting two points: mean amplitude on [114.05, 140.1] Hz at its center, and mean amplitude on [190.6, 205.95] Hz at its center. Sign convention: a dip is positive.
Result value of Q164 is 2.0 Hz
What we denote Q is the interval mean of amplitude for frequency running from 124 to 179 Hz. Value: 14.1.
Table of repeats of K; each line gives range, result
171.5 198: 14.6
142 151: 13.5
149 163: 13.3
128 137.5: 15.2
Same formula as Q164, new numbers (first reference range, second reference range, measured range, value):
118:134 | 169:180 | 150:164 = 1.22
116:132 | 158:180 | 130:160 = 0.85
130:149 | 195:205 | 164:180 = 0.23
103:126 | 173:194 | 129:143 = -0.47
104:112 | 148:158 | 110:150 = -2.41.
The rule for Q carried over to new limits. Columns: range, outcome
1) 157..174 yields 13.6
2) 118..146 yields 14.6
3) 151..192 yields 14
